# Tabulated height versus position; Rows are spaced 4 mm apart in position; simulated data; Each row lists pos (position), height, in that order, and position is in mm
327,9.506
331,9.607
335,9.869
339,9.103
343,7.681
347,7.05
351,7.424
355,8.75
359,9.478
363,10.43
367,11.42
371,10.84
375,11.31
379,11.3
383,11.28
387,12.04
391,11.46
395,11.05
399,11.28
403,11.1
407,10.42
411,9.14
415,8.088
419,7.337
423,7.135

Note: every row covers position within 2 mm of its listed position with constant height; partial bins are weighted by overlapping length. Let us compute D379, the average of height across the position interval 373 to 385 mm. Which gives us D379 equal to 11.3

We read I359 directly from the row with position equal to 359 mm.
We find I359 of 9.478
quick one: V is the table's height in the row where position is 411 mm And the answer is 9.14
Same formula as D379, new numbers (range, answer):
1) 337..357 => 8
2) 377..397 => 11.4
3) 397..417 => 10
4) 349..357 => 8.09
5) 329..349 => 8.66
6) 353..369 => 10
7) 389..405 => 11.2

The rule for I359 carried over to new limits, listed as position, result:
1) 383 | 11.28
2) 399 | 11.28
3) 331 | 9.607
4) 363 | 10.43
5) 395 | 11.05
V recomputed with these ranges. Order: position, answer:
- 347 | 7.05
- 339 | 9.103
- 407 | 10.42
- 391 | 11.46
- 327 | 9.506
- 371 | 10.84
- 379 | 11.3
